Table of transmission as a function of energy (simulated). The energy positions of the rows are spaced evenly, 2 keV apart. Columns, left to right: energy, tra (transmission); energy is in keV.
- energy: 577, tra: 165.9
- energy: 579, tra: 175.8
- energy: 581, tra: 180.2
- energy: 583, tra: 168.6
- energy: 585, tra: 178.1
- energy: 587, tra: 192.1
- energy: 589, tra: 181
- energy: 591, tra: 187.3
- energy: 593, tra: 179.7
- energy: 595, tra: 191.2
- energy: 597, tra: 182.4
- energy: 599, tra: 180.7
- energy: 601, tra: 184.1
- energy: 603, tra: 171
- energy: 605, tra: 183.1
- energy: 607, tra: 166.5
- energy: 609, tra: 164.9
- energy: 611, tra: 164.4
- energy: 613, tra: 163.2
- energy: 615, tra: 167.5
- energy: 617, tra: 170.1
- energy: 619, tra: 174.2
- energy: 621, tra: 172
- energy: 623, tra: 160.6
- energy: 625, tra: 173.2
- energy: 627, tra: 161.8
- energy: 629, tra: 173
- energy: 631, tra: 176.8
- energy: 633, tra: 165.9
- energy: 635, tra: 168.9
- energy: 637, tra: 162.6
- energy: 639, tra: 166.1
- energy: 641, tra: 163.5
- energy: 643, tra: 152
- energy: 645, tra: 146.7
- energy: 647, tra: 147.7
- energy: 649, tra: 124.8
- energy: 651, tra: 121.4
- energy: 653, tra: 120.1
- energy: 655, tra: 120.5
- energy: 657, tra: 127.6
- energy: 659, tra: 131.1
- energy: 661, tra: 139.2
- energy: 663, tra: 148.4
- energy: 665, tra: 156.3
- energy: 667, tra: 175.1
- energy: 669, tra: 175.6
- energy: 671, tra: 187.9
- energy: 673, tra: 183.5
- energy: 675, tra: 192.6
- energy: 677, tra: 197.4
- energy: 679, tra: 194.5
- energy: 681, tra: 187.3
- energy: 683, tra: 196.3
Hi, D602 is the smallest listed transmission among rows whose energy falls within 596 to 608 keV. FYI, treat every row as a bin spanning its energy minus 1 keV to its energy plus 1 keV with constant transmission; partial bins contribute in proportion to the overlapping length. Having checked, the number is 166.5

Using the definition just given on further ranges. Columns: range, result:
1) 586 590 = 181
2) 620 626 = 160.6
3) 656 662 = 127.6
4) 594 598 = 182.4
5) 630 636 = 165.9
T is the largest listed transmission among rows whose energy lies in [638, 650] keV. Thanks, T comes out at 166.1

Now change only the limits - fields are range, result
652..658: 127.6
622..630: 173.2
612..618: 170.1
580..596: 192.1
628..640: 176.8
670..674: 187.9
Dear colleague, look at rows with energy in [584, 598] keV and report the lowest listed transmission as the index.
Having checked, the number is 178.1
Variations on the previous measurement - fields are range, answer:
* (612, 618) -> 163.2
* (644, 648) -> 146.7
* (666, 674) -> 175.1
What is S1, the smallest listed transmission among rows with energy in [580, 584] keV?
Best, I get 168.6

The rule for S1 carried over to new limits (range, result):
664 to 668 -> 156.3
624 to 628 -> 161.8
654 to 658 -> 120.5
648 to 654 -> 120.1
